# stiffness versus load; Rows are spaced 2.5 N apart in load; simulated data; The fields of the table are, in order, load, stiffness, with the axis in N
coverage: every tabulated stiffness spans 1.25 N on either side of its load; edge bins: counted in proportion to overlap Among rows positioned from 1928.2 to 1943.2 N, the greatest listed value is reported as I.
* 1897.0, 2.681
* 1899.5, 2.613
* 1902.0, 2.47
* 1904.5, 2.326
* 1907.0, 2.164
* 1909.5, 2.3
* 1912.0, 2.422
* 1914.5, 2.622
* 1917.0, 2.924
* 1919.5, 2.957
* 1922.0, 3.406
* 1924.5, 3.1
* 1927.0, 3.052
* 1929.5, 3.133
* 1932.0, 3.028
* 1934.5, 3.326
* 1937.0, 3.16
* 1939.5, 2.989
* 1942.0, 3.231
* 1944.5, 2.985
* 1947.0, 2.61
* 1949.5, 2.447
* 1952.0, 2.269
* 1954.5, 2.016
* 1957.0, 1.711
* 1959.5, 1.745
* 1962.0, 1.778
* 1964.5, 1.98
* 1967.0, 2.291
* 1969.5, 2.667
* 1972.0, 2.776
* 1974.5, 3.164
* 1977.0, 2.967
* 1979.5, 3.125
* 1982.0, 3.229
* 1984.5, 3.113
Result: 3.326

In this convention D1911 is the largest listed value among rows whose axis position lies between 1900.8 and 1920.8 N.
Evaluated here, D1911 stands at 2.957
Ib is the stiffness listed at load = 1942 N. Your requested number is 3.231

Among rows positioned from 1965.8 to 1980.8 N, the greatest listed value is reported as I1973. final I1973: 3.164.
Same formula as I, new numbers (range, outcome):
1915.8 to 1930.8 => 3.406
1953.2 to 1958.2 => 2.016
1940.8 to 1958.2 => 3.231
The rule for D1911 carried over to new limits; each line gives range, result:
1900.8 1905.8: 2.47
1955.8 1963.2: 1.778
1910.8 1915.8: 2.622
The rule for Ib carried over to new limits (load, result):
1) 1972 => 2.776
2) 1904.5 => 2.326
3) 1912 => 2.422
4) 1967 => 2.291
